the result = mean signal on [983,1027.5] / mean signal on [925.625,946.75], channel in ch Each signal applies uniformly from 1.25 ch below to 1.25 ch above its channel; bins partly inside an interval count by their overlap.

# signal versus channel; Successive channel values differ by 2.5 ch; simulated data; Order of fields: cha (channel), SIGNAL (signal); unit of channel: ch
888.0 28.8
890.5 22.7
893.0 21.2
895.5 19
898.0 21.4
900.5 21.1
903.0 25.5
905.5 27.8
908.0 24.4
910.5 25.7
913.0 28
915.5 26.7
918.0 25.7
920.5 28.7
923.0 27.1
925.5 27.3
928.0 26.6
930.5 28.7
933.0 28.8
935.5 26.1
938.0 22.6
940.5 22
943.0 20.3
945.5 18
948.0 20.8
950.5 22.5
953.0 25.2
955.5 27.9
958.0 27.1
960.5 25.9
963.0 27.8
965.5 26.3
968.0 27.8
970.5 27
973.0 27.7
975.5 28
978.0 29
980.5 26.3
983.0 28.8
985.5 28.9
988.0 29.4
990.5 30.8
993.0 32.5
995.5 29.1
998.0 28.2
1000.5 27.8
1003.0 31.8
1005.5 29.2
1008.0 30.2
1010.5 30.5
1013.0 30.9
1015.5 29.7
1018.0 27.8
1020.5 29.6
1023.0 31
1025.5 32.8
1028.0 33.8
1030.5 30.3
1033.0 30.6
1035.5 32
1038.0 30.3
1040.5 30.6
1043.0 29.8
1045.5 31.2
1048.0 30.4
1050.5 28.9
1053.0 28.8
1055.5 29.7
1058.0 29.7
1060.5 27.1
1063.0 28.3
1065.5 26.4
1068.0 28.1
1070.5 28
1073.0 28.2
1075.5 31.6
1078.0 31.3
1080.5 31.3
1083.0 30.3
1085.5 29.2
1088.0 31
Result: 1.24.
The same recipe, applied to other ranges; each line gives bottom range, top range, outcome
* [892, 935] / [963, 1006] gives 1.12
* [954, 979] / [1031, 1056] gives 1.10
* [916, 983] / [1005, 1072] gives 1.15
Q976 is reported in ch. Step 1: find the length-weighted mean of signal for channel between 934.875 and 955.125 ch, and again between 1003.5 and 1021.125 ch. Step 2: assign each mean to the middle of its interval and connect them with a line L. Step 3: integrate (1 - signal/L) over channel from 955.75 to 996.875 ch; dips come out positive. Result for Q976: -4.0 ch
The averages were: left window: 22.3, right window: 29.8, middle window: 28.3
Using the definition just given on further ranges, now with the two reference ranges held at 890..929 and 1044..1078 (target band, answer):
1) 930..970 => 1.89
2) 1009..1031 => -2.18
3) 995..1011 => -1.18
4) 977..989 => -0.67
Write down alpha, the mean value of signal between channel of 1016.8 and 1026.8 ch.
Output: 30.3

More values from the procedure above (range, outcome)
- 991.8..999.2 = 29.9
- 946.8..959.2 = 24.7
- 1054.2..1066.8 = 28.2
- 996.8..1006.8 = 29.3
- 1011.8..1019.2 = 29.5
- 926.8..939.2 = 26.6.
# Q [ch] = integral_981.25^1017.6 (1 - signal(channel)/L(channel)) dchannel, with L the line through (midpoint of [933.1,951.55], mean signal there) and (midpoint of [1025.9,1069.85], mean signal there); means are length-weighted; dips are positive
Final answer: -4.8 ch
